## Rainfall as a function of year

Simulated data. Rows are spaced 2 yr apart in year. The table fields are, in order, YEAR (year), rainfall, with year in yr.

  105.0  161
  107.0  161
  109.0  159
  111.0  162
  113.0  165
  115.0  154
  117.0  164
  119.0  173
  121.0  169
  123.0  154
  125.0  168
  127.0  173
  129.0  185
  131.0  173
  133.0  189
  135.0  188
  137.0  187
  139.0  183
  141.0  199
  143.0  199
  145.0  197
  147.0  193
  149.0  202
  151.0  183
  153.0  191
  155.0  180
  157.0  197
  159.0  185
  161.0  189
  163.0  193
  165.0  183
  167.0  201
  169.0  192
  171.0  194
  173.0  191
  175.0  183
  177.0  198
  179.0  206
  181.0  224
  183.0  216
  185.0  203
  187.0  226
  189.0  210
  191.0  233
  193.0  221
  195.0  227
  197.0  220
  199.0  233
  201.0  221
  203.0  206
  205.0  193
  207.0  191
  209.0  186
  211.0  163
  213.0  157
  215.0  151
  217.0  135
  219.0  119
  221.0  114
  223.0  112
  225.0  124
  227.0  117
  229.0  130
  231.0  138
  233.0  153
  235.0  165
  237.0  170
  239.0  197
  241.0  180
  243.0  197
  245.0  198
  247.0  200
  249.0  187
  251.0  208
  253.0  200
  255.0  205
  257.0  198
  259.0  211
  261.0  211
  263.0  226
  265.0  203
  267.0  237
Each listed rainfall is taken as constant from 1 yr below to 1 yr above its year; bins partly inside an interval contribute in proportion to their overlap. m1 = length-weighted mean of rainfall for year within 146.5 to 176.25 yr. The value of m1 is 190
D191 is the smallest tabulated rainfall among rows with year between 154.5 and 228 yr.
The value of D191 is 112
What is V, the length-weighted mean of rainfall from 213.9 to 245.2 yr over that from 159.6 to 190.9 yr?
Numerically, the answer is 0.7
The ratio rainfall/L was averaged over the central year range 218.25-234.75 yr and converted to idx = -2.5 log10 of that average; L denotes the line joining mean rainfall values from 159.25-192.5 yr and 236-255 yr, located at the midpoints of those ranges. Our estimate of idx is 0.46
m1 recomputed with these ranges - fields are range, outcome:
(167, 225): 189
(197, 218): 185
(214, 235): 131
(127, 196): 197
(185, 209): 215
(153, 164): 189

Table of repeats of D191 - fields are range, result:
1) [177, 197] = 198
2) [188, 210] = 186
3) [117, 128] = 154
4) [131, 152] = 173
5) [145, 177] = 180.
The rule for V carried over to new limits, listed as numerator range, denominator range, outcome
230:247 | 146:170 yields 0.92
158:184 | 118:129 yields 1.16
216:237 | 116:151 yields 0.73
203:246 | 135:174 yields 0.82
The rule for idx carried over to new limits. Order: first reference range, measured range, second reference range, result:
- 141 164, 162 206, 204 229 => -0.228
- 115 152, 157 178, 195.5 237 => -0.105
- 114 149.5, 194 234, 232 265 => 0.156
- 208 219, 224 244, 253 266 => 0.145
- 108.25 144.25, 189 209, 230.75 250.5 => -0.198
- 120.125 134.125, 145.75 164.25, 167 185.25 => -0.009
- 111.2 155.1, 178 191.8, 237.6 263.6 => -0.148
